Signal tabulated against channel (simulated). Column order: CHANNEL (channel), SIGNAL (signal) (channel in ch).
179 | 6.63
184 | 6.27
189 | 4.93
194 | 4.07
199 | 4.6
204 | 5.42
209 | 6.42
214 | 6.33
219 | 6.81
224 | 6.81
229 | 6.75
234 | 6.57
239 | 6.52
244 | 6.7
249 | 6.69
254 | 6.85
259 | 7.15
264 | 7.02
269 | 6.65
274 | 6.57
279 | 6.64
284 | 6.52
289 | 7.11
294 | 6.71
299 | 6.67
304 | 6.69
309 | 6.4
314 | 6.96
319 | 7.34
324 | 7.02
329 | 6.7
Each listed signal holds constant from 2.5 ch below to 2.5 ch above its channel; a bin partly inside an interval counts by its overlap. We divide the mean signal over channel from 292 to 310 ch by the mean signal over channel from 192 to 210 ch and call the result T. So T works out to 1.31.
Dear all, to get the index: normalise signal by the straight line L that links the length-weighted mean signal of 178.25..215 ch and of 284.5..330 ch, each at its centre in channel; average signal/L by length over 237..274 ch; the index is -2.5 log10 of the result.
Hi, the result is -0.096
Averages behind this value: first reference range 5.5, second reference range 6.83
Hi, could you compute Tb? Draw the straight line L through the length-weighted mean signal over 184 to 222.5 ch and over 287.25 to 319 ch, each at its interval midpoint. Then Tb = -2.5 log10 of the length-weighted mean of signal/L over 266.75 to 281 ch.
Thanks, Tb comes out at -0.03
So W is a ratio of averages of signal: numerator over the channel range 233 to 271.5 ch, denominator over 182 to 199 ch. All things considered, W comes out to 1.36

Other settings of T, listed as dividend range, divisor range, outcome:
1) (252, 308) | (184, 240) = 1.14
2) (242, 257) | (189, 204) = 1.47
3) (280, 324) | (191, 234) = 1.15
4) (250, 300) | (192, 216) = 1.26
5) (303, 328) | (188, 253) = 1.13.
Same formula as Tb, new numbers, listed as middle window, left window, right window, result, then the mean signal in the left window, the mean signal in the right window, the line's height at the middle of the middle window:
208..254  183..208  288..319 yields -0.180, 5.07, 6.79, 5.63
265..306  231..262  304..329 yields 0.019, 6.75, 6.88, 6.82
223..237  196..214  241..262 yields -0.076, 5.56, 6.84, 6.25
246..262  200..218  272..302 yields -0.080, 6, 6.71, 6.41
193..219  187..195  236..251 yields -0.081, 4.55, 6.63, 5.15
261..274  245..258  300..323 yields 0.003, 6.81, 6.85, 6.82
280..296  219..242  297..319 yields -0.005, 6.68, 6.76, 6.74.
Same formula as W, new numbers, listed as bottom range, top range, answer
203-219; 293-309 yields 1.07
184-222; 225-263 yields 1.21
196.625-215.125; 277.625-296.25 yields 1.19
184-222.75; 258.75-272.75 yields 1.23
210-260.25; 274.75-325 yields 1.01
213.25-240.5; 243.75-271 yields 1.03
